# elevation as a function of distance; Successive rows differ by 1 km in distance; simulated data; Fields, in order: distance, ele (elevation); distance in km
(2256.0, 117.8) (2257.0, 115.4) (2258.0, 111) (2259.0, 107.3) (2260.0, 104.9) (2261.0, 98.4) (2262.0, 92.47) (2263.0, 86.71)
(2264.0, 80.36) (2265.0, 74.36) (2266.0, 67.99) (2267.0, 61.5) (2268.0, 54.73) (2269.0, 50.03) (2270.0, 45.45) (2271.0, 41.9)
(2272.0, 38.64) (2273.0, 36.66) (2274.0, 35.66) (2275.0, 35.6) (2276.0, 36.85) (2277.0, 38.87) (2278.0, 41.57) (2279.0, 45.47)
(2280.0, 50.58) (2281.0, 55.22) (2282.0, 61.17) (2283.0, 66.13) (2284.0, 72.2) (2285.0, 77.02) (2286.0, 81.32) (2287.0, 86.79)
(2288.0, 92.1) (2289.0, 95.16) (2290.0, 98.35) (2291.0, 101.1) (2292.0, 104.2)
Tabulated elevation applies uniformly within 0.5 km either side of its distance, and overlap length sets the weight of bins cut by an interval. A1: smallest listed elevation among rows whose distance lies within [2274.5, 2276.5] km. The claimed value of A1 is 35.6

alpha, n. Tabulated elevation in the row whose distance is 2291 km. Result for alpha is 101.1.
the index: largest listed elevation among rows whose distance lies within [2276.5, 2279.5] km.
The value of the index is 45.47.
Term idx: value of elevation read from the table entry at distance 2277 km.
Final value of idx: 38.87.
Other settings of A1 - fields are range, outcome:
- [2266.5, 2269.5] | 50.03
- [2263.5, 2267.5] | 61.5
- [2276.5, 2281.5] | 38.87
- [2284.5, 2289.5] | 77.02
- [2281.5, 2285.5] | 61.17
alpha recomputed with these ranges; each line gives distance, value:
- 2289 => 95.16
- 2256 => 117.8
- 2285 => 77.02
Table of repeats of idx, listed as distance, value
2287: 86.79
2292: 104.2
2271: 41.9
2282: 61.17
